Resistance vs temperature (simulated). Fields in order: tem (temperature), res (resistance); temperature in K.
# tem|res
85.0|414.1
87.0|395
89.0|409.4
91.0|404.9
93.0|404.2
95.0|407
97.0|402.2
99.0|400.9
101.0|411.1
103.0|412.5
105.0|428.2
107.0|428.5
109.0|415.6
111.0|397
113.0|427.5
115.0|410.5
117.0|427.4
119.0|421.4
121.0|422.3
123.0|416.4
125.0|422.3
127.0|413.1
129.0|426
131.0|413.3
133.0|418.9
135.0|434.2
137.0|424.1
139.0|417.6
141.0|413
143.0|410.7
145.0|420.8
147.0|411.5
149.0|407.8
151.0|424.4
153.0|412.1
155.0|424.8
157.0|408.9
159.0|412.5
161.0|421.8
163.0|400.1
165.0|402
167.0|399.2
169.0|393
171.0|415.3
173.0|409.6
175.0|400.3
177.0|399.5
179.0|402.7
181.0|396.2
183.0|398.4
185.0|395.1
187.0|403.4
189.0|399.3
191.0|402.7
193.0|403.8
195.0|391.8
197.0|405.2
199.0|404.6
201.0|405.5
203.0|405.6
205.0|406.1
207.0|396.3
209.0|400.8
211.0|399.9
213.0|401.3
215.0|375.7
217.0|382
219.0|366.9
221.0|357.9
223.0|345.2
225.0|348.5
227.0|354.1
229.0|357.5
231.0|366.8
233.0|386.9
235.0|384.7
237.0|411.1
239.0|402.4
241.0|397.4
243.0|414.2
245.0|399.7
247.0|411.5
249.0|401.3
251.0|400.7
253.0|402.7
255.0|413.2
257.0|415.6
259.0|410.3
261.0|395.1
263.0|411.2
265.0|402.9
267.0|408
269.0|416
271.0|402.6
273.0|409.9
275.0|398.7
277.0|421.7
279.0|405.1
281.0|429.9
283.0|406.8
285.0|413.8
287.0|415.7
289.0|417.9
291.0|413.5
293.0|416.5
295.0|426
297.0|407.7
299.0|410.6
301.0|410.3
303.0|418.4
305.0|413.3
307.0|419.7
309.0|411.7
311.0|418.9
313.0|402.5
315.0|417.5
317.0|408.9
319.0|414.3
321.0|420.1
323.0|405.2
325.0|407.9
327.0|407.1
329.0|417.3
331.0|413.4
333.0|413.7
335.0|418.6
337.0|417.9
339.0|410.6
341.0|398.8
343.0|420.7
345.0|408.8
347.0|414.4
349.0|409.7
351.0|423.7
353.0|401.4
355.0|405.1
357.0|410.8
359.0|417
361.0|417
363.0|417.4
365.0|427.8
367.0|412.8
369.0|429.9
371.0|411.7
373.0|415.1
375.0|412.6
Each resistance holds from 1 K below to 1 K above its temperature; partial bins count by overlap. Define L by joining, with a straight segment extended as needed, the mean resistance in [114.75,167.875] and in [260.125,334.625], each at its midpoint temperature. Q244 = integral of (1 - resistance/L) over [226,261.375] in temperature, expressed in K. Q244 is 1.5 K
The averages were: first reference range 416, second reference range 412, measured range 396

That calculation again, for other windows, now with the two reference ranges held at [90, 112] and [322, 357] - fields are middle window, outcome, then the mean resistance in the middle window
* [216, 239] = 2.25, 371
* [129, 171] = -0.35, 414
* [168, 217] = 1.26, 400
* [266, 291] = -0.07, 412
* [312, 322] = -0.03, 413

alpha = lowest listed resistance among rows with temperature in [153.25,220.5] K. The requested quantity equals 366.9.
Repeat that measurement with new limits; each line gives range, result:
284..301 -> 407.7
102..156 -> 397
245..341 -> 395.1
